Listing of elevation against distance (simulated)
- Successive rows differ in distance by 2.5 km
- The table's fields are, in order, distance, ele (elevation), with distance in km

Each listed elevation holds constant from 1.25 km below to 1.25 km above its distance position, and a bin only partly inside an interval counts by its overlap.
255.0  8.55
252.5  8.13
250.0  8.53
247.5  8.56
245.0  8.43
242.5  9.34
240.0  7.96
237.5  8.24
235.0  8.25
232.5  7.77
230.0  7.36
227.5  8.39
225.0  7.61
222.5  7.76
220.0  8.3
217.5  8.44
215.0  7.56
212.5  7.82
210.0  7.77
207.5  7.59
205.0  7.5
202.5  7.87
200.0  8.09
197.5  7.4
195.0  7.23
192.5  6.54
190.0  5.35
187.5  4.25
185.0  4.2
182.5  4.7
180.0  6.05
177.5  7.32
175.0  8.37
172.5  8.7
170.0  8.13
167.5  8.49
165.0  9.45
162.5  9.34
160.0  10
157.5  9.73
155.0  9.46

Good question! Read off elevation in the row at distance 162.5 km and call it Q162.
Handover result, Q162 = 9.34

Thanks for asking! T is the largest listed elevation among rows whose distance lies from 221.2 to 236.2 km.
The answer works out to 8.39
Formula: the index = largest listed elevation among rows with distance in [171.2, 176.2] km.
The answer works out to 8.7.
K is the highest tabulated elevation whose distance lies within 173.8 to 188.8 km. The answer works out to 8.37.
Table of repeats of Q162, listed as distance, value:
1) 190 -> 5.35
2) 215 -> 7.56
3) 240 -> 7.96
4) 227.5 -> 8.39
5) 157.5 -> 9.73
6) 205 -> 7.5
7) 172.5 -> 8.7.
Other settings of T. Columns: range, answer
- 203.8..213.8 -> 7.82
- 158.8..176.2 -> 10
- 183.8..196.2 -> 7.23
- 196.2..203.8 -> 8.09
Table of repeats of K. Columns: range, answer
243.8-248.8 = 8.56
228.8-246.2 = 9.34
